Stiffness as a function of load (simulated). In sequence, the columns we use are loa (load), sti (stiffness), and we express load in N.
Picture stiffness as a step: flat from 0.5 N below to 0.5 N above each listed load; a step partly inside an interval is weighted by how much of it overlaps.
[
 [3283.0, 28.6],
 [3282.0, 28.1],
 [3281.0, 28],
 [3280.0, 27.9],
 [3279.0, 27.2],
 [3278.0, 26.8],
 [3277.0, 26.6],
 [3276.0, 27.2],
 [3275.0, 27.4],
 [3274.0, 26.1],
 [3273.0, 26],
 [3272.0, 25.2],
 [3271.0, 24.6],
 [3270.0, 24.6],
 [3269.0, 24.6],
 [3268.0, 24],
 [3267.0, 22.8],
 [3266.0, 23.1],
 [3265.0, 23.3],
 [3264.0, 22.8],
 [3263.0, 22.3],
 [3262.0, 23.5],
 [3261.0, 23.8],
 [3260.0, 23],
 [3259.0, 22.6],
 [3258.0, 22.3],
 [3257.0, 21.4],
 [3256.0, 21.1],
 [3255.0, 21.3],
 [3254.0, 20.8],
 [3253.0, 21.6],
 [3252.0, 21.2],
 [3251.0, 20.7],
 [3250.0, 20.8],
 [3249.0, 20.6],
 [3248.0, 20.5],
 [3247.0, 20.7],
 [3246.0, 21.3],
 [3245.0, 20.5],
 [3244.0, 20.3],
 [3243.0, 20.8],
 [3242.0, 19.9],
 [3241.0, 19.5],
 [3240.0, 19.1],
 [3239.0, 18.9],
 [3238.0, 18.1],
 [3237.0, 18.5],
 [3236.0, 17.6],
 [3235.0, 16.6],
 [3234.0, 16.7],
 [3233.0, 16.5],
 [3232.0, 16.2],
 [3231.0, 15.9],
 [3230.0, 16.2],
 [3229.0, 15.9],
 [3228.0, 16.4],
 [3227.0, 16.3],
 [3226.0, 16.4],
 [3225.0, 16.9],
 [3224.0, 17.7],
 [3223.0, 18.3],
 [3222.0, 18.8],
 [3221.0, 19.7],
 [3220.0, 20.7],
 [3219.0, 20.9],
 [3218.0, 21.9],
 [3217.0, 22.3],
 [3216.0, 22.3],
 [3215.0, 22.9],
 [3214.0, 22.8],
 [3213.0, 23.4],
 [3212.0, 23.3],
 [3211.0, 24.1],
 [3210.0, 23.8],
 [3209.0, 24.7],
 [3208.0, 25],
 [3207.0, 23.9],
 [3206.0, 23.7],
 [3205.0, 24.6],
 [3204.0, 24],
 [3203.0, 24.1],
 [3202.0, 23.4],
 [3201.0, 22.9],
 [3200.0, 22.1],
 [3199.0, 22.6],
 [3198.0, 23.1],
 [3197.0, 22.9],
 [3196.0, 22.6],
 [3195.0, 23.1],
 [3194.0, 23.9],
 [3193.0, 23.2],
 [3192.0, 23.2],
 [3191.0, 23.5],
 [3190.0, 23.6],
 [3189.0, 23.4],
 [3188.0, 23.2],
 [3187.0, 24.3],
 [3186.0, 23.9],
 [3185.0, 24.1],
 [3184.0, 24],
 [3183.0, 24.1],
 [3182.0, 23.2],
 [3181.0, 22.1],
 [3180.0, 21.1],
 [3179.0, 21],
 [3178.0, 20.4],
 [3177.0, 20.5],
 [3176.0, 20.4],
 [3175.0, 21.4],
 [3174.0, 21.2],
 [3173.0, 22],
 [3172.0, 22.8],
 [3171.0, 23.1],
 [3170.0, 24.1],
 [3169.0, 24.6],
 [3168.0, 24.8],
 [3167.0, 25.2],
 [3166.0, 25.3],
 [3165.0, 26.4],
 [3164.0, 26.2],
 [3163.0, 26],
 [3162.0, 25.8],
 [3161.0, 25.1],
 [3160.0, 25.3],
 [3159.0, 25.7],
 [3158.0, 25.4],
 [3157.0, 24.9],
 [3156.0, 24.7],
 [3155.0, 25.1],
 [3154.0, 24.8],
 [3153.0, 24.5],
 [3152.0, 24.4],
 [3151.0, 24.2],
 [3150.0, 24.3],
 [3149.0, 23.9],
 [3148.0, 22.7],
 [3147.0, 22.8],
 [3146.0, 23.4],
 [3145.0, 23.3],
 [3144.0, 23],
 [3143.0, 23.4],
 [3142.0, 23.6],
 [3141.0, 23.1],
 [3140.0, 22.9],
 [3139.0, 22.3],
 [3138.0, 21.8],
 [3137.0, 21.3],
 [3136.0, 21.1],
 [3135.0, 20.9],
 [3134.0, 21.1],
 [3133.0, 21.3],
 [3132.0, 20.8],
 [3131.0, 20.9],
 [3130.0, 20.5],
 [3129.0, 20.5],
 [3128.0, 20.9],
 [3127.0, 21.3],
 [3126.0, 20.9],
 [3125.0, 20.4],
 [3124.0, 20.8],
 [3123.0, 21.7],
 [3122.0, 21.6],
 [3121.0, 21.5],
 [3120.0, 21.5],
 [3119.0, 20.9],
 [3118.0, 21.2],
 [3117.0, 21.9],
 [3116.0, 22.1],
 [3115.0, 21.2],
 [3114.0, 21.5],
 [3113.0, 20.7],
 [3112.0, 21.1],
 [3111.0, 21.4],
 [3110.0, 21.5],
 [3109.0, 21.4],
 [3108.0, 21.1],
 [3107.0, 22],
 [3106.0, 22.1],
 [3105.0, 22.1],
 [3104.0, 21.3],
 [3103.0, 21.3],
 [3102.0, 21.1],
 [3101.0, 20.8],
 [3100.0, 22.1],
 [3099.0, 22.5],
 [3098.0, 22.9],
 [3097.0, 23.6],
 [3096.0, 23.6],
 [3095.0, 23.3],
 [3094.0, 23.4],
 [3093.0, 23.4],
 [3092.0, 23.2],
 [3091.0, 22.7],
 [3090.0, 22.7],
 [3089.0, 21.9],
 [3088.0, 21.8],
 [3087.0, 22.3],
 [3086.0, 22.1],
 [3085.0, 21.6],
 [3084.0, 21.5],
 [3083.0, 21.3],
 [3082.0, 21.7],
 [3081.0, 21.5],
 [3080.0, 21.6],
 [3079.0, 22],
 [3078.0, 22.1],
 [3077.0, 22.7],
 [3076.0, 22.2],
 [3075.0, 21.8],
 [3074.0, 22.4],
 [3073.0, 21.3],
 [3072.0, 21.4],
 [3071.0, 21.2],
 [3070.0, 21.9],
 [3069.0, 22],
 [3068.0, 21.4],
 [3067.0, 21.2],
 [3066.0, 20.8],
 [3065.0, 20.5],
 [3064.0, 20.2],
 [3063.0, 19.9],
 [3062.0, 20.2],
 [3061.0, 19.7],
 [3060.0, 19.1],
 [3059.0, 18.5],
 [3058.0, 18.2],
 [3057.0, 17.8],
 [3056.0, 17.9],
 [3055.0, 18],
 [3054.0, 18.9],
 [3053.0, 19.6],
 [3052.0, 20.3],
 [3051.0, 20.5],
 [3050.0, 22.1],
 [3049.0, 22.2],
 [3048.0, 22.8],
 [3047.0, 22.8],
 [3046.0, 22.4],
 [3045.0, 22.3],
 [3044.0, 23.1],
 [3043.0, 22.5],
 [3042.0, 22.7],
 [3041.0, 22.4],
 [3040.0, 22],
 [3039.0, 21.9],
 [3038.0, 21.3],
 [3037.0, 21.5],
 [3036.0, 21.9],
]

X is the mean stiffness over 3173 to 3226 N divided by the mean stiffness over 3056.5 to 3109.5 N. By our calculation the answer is 1.04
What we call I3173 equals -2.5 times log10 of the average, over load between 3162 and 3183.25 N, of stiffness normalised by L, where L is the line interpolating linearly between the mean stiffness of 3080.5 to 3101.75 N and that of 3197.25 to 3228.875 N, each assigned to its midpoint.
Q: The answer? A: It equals -0.06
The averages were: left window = 22.4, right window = 21.7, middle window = 23.2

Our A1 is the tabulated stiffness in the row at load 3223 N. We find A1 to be 18.3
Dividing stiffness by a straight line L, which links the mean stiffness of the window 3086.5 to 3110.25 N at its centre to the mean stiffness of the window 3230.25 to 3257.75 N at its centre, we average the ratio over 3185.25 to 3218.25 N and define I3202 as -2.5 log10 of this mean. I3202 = -0.15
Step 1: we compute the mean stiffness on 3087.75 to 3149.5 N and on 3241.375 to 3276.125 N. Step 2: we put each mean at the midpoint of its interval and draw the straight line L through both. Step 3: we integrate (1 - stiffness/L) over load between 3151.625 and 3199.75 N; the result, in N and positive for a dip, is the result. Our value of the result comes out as -3.2 N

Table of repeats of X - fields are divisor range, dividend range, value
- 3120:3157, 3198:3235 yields 0.93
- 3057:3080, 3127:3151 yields 1.06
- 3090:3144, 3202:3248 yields 0.93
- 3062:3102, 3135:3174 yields 1.09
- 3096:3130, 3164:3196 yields 1.08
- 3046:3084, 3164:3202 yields 1.11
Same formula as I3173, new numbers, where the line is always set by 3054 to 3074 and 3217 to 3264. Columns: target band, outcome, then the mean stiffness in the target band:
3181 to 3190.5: -0.19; 23.7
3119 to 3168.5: -0.16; 23.1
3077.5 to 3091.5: -0.10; 21.9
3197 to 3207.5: -0.19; 23.4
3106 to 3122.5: -0.08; 21.4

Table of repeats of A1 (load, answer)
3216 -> 22.3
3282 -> 28.1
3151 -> 24.2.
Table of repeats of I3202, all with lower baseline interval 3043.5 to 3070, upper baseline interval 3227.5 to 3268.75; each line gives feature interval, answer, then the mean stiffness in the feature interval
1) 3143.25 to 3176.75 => -0.18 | 24.1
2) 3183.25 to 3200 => -0.15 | 23.4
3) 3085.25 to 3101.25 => -0.11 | 22.7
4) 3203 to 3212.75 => -0.19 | 24.1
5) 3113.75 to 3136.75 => -0.04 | 21.2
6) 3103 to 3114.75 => -0.05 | 21.5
